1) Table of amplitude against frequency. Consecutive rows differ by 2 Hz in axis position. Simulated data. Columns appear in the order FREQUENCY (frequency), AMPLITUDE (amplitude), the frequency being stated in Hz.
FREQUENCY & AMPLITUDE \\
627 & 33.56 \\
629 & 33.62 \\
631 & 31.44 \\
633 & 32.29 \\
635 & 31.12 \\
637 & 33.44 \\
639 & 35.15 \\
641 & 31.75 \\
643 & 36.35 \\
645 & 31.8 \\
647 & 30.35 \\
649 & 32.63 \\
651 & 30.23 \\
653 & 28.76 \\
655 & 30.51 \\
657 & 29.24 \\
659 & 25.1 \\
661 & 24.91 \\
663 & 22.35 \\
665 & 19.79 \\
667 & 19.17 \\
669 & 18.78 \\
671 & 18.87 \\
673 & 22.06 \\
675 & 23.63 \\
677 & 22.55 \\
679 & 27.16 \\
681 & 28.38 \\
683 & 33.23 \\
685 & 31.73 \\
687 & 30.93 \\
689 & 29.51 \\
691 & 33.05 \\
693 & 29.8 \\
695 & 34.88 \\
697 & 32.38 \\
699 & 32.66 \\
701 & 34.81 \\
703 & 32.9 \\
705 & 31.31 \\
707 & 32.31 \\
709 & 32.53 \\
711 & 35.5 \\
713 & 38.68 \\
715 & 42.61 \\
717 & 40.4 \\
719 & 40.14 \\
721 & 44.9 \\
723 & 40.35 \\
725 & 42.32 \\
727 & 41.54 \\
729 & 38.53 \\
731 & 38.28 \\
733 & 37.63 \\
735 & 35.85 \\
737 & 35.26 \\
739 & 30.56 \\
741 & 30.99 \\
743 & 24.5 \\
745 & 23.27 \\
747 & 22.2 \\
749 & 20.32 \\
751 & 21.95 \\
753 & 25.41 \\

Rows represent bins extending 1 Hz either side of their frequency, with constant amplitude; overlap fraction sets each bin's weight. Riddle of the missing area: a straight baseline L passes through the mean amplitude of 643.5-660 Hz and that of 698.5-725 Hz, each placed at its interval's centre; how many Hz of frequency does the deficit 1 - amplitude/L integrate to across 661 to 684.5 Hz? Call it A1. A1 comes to 6.5 Hz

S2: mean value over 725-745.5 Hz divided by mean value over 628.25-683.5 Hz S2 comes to 1.23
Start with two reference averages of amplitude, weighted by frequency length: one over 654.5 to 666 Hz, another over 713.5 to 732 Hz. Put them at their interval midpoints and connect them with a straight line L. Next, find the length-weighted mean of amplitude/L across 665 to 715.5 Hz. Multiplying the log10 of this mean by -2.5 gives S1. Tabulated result 0.12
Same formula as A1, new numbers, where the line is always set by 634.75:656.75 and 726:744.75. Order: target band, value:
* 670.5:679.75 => 2.8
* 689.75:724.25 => -2.3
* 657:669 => 3.6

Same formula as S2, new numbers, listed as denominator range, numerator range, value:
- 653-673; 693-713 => 1.42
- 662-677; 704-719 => 1.75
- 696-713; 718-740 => 1.16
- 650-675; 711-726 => 1.70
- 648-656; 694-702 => 1.10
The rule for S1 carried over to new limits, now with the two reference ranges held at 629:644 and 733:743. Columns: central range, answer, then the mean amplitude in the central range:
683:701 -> 0.027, 32.1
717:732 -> -0.238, 40.8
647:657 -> 0.092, 30.4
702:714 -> -0.033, 33.9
